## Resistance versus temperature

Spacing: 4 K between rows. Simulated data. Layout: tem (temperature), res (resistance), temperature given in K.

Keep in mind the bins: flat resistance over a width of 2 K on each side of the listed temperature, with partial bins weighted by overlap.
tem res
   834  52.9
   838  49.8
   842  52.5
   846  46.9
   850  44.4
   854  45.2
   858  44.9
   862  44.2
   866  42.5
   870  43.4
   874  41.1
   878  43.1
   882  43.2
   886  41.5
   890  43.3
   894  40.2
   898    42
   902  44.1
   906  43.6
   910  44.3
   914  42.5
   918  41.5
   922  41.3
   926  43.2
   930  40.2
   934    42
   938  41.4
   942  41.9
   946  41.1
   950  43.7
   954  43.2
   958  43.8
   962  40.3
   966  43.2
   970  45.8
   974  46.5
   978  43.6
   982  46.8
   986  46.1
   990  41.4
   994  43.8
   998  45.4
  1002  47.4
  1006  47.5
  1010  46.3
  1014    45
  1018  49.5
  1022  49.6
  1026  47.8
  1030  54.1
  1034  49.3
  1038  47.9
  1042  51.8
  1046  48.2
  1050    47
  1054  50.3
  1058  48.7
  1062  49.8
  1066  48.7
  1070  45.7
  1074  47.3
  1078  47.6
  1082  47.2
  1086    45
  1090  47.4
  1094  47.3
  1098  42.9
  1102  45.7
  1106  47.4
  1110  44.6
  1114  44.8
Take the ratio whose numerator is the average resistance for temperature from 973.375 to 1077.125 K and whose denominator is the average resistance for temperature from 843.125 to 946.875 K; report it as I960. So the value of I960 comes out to 1.11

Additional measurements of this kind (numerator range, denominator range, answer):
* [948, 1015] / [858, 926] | 1.05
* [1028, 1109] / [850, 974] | 1.12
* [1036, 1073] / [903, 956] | 1.15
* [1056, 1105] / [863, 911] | 1.10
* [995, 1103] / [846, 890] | 1.10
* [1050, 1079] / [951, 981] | 1.10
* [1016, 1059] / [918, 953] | 1.18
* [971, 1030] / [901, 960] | 1.09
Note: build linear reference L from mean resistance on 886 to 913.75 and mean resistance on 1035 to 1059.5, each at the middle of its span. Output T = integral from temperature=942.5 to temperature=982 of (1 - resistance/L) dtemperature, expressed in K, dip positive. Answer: 1.6 K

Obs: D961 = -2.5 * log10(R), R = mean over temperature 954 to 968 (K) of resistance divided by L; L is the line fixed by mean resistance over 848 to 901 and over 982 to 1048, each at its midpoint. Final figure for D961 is 0.080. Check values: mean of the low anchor 43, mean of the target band 42.5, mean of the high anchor 47.5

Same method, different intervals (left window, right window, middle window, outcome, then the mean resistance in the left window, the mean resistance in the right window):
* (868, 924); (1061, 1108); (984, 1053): -0.053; 42.5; 46.8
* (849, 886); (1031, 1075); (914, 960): 0.082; 43.4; 48.8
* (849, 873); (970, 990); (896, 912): 0.024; 44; 45.3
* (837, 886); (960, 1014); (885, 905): 0.064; 44.9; 44.9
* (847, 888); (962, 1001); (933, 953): 0.053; 43.4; 44.6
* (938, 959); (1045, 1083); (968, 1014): -0.022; 42.6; 48.1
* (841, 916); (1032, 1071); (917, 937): 0.088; 43.7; 48.8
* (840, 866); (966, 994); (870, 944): 0.080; 46.1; 44.8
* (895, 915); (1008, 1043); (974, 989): 0.035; 43.2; 49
